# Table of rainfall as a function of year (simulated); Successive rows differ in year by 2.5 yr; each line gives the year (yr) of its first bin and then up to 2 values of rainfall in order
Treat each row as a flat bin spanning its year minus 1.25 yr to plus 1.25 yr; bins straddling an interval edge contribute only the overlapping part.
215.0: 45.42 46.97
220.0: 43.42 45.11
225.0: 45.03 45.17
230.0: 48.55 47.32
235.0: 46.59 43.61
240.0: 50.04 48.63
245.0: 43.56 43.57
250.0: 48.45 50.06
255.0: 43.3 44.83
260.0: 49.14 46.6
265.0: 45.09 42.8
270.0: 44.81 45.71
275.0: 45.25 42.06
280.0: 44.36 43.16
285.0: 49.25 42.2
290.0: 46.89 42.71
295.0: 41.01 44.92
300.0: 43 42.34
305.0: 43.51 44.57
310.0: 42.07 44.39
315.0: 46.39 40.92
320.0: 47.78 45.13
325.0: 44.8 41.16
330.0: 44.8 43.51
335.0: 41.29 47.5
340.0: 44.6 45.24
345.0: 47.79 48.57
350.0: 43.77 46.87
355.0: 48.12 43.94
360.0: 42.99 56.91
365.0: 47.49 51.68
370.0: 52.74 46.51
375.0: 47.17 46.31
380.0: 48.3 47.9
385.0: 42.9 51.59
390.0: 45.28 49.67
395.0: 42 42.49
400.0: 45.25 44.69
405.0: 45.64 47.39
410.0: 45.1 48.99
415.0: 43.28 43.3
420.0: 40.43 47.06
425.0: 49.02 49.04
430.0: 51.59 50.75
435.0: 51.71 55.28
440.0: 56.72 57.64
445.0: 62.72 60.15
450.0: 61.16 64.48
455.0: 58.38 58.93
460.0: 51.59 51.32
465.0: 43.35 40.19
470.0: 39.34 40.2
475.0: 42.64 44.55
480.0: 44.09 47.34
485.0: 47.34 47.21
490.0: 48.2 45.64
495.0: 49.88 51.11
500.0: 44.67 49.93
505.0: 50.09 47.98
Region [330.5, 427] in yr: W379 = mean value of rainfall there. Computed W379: 46.4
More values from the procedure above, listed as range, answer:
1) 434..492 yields 51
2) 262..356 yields 44.6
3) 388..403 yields 45.2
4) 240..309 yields 45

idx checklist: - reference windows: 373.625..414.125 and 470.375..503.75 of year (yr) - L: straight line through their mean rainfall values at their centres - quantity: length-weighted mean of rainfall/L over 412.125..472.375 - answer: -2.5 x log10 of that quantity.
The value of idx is -0.11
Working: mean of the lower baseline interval 46.3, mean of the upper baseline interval 46.2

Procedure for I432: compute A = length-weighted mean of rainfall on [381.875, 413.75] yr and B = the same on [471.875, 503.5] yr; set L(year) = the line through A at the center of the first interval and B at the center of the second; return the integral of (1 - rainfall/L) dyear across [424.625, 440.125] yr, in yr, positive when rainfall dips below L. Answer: -1.9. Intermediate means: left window 46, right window 46.5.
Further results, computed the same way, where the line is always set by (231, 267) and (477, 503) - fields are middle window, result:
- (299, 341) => 2.4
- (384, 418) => 1.0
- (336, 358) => 0.2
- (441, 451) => -2.8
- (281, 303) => 1.2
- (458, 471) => 0.3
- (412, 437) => -0.4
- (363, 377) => -0.8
